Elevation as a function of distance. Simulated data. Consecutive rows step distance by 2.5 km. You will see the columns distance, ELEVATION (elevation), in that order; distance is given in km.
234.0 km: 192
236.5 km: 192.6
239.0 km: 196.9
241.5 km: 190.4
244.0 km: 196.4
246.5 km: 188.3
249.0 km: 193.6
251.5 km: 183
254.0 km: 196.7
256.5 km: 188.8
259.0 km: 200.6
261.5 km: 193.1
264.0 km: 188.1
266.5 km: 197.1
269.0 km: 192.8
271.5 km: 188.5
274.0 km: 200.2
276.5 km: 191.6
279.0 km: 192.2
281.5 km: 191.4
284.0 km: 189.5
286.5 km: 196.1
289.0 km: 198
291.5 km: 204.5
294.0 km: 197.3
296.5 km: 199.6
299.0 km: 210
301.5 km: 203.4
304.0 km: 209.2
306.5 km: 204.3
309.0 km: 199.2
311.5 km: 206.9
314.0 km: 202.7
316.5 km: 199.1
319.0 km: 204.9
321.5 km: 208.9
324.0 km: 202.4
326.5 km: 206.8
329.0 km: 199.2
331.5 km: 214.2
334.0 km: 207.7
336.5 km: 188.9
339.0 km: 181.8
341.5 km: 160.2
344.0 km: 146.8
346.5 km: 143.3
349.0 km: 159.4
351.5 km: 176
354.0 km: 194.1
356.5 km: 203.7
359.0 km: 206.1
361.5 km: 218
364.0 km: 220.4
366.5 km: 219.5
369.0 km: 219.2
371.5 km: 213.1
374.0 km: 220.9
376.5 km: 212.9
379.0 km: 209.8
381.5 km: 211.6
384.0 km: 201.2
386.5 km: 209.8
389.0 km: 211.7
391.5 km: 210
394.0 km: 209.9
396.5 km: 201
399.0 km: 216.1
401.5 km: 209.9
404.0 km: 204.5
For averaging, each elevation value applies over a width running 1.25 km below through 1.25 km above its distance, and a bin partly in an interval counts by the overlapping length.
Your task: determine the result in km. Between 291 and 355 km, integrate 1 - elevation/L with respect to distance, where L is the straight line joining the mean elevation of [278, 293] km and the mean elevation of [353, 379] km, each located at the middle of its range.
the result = 3.1 km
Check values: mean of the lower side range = 195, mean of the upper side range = 213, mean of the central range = 193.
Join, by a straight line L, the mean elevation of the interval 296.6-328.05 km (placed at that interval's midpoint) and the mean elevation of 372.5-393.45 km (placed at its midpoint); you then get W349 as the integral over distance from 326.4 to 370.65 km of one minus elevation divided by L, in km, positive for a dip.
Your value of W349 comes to 3.3 km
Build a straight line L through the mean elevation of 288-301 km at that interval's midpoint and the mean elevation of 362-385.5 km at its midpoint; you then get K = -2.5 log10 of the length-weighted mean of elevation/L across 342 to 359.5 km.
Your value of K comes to 0.21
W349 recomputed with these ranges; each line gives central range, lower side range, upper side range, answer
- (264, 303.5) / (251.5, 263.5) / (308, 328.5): 0.2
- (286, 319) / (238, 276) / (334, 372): -1.9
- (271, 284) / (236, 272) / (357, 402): 0.2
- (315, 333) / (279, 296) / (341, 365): -1.6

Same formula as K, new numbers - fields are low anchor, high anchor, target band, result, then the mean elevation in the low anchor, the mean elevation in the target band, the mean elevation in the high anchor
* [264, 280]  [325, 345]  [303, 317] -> -0.07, 193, 204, 189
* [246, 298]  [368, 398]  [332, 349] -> 0.18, 194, 172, 211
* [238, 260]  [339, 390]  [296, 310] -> -0.05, 193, 205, 197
